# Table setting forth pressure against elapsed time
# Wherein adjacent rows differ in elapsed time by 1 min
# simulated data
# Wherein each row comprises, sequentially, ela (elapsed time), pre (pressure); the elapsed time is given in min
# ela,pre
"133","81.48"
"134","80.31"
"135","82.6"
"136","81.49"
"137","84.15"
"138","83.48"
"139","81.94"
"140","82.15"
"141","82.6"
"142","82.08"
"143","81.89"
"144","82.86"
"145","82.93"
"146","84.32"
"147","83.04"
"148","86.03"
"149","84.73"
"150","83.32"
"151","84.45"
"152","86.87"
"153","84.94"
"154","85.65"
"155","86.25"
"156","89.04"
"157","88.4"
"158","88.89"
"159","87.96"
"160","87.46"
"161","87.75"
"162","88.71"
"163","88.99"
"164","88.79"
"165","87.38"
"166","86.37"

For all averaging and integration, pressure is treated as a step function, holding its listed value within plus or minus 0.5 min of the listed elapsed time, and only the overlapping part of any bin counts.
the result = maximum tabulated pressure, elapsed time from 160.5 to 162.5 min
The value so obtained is 88.71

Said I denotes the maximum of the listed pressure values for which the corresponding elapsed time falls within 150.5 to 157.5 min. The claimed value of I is 89.04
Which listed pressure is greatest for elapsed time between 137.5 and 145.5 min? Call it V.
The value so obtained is 83.48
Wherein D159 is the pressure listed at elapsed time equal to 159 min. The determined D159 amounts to 87.96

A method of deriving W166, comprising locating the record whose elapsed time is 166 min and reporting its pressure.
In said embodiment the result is 86.37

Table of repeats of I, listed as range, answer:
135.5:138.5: 84.15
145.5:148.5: 86.03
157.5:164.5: 88.99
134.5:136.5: 82.6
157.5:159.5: 88.89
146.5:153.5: 86.87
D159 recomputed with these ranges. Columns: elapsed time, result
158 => 88.89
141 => 82.6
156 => 89.04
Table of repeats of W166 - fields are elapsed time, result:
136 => 81.49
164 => 88.79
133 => 81.48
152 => 86.87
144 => 82.86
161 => 87.75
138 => 83.48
